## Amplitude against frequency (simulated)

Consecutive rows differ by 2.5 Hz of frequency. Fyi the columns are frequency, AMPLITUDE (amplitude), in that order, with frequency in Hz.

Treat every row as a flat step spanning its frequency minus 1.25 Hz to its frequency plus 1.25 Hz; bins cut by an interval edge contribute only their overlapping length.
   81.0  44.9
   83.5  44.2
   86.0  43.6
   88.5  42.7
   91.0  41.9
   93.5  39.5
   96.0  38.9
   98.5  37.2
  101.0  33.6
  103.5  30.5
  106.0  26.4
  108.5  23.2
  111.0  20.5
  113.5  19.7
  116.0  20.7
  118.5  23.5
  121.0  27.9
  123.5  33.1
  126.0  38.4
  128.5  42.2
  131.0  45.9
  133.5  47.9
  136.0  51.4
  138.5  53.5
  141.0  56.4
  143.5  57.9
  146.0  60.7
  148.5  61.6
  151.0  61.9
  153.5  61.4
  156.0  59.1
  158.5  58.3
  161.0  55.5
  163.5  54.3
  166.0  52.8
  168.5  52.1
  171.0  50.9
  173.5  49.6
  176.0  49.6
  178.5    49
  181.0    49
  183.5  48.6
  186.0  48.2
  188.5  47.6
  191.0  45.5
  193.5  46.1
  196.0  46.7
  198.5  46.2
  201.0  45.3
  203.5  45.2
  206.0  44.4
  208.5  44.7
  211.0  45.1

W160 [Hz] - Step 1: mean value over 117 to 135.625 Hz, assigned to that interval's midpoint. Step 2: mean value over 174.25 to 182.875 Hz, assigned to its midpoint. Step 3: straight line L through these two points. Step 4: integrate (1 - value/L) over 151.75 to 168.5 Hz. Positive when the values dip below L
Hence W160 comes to -4.4 Hz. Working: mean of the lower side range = 37.4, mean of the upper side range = 49.2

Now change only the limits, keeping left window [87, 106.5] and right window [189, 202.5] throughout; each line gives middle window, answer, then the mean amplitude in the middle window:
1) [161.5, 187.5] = -3.8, 50.5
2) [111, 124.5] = 5.0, 24.4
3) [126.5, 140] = -2.5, 47.8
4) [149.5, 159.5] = -4.3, 60.3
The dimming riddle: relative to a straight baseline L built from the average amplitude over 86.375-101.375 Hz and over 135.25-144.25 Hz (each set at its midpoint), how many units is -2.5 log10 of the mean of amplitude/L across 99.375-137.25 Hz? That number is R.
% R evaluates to 0.43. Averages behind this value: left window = 39.5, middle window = 32.4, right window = 54.8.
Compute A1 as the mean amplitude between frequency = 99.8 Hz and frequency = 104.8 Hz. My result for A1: 32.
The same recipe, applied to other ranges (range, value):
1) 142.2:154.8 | 60.7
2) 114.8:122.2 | 24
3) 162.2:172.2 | 52.5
